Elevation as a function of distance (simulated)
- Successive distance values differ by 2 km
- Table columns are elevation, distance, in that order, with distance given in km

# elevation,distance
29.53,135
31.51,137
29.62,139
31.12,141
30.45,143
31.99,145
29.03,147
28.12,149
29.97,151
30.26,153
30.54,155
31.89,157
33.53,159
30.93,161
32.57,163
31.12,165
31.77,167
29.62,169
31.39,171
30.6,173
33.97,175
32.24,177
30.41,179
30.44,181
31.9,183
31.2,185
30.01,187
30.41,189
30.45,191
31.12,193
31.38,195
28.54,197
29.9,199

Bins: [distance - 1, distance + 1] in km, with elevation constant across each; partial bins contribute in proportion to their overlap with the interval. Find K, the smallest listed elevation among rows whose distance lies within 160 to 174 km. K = 29.62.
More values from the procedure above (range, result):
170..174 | 30.6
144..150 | 28.12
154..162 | 30.54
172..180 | 30.41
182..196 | 30.01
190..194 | 30.45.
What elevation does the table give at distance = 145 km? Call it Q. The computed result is 31.99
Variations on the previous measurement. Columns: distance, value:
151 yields 29.97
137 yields 31.51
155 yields 30.54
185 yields 31.2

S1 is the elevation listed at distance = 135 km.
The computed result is 29.53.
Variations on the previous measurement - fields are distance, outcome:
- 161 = 30.93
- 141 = 31.12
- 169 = 29.62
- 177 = 32.24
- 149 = 28.12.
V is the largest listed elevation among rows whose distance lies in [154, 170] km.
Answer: 33.53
